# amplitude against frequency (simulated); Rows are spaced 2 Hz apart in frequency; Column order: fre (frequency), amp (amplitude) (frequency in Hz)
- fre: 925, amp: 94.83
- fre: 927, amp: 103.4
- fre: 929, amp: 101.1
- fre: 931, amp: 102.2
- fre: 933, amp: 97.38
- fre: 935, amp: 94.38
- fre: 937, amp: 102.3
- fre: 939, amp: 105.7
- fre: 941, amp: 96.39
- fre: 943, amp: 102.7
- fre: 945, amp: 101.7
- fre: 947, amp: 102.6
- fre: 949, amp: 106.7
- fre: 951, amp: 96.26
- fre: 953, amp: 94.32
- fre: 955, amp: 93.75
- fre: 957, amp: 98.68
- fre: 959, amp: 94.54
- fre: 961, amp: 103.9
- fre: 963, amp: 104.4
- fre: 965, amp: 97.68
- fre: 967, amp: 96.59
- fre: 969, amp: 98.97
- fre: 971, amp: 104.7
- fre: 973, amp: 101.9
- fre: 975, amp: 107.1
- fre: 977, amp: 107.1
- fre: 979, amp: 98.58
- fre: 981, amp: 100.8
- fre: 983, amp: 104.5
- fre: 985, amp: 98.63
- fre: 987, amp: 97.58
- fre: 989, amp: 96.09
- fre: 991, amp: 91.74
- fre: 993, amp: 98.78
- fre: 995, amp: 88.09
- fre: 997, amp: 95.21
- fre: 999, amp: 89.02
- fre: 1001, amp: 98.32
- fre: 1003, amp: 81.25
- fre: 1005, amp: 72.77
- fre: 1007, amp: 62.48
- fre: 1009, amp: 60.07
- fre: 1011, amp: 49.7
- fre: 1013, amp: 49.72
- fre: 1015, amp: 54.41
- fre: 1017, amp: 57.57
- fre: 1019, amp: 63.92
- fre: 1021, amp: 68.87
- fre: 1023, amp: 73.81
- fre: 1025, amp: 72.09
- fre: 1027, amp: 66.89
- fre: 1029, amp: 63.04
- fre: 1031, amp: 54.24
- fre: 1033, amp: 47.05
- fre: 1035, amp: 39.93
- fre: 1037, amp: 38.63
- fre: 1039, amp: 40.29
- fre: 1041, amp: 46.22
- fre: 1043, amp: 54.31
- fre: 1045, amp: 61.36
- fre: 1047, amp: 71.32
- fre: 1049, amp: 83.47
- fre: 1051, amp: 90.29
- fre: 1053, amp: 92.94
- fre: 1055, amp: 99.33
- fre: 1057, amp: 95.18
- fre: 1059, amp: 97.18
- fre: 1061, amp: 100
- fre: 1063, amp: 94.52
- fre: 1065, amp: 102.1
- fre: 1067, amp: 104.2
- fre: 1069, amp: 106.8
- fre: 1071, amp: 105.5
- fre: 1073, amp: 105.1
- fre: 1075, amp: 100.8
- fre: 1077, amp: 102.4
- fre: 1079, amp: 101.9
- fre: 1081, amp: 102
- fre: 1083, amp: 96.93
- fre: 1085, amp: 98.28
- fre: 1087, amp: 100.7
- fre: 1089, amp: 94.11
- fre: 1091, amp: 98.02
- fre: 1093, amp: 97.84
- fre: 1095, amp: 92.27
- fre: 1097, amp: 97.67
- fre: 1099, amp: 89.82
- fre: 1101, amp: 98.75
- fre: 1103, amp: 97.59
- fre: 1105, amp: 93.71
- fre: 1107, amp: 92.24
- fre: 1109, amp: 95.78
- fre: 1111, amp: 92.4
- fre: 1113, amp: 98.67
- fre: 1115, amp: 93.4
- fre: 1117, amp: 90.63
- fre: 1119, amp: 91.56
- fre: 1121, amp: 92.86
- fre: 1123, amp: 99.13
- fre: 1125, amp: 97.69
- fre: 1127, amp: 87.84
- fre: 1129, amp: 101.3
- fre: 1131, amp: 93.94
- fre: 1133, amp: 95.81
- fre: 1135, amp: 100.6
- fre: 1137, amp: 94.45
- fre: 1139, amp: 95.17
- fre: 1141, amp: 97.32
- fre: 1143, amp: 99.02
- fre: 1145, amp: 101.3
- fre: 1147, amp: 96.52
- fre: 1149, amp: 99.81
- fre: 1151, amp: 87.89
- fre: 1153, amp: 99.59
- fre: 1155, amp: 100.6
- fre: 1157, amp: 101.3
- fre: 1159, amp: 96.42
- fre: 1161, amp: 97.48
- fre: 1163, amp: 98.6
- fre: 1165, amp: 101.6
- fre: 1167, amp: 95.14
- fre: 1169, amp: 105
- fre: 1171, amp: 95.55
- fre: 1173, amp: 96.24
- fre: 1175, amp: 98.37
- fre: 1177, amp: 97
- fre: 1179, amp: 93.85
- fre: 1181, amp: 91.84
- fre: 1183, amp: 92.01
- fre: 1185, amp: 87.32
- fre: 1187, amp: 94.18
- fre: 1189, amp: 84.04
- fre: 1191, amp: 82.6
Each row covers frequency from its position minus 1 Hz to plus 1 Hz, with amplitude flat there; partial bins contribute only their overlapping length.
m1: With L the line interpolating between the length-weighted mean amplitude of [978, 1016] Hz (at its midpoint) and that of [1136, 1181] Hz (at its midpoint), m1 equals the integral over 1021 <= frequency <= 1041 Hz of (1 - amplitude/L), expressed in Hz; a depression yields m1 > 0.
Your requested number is 7.2 Hz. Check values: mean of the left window 83.6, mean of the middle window 55.4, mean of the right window 97.5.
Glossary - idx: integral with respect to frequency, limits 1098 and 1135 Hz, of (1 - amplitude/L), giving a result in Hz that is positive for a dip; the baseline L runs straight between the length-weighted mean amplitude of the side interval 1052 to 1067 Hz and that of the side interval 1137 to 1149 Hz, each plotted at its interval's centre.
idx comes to 1.1 Hz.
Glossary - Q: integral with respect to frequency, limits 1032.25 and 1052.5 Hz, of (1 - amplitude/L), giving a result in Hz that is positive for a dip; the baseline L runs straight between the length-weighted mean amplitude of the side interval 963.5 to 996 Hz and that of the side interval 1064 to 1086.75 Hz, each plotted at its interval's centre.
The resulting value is 8.6 Hz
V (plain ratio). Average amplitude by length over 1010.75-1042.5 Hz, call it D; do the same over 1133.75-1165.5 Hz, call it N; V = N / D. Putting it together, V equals 1.76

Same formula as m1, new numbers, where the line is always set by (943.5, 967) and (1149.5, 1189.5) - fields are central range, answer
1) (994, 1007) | 1.7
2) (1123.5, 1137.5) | 0.1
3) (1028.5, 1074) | 9.2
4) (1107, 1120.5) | 0.4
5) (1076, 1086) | -0.3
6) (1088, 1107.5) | 0.4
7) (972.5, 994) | -0.3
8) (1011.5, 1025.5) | 5.2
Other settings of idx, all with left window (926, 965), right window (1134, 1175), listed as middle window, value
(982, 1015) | 5.7 Hz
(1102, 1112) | 0.4 Hz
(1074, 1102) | 0.2 Hz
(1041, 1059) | 3.5 Hz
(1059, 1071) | -0.3 Hz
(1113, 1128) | 0.7 Hz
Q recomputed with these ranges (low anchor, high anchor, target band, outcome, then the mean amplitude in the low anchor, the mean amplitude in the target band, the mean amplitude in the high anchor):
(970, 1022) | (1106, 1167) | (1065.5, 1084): -2.4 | 84.6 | 103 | 96.3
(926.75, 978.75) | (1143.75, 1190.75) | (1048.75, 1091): -0.4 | 101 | 99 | 96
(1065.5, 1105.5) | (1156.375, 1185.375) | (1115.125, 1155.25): 0.7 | 99.3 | 96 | 96.7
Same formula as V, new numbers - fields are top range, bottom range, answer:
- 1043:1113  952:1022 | 1.08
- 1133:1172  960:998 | 0.98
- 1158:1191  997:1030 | 1.38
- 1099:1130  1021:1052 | 1.57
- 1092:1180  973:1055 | 1.28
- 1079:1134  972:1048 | 1.29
